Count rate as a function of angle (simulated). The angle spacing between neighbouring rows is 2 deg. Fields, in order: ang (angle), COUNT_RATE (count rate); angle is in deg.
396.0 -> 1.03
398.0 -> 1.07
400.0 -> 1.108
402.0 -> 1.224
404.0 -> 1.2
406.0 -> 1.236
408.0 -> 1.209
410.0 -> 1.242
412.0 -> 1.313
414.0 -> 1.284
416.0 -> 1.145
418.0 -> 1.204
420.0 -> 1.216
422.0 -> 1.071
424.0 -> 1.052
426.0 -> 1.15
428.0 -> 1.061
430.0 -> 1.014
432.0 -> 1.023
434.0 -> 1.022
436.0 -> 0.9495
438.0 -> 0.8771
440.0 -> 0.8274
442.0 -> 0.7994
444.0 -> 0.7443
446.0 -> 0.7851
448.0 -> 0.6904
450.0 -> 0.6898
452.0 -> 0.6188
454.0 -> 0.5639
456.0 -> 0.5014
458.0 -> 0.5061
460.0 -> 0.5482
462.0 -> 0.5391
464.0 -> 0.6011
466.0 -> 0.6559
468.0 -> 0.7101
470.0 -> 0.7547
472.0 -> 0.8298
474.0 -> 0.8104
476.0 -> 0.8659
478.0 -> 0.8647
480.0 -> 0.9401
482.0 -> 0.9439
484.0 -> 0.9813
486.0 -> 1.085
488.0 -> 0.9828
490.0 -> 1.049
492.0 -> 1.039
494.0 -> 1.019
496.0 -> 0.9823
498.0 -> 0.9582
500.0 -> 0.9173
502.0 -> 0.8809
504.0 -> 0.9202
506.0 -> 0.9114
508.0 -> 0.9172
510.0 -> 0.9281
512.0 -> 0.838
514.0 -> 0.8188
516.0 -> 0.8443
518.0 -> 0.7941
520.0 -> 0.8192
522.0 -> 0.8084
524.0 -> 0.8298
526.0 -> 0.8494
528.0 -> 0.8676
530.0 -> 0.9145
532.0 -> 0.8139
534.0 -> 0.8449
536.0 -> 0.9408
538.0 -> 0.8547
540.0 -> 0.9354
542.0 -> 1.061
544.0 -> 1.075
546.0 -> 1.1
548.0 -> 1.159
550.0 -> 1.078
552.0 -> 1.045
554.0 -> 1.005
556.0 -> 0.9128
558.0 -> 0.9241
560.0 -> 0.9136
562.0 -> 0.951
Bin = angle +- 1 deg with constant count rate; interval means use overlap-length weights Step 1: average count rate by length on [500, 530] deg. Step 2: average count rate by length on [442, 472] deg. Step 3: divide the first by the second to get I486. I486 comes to 1.33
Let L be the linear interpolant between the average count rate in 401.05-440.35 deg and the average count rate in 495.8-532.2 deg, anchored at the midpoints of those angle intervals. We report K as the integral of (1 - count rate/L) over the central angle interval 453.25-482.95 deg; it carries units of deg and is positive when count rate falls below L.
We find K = 8.4 deg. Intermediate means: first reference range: 1.12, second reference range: 0.873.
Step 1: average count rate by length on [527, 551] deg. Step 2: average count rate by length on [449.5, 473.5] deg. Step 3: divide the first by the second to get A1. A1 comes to 1.54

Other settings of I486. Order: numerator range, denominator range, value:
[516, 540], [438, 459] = 1.25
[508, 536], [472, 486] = 0.93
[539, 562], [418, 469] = 1.24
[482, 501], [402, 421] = 0.81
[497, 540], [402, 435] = 0.75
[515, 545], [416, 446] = 0.88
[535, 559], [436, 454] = 1.34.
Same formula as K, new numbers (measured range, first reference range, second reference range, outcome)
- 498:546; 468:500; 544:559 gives 4.7 deg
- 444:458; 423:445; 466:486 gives 4.2 deg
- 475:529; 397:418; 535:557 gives 8.2 deg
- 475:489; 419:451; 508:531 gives -1.0 deg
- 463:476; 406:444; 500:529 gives 3.1 deg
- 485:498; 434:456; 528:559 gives -2.5 deg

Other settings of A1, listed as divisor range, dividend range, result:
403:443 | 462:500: 0.81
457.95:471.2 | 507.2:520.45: 1.36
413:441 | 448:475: 0.60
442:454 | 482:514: 1.36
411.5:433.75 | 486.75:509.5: 0.85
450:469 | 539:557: 1.77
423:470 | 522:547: 1.18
